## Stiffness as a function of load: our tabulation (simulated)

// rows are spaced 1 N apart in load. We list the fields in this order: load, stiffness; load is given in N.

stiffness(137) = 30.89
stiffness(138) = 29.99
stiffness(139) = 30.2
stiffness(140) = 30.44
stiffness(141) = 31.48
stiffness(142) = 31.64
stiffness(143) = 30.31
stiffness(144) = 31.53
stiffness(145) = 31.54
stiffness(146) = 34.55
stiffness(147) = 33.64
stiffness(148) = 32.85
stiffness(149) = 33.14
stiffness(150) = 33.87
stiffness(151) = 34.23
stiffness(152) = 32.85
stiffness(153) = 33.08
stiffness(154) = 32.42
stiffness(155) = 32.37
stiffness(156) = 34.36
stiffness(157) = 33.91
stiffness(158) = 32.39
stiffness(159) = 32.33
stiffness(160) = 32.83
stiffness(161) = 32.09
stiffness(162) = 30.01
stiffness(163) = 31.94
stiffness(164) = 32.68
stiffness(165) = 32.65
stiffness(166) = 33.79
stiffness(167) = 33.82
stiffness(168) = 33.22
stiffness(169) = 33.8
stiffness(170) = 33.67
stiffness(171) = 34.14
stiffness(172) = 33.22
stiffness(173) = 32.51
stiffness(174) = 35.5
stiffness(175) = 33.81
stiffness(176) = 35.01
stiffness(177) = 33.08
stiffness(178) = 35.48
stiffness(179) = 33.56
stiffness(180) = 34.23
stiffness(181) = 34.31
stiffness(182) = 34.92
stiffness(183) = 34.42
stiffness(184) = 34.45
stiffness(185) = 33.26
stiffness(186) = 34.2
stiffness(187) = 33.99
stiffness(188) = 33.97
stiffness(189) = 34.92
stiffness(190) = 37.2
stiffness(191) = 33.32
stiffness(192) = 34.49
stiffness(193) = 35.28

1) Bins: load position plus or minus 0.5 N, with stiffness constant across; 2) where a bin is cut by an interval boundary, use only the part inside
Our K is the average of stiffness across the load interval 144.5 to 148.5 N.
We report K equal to 33.1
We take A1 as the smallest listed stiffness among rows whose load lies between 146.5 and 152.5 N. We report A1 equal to 32.85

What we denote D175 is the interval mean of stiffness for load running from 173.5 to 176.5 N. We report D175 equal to 34.8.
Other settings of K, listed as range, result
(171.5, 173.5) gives 32.9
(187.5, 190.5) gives 35.4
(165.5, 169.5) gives 33.7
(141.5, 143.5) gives 31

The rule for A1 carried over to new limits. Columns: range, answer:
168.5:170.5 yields 33.67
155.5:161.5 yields 32.09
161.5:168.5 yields 30.01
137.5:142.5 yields 29.99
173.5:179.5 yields 33.08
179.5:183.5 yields 34.23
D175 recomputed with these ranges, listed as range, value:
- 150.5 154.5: 33.1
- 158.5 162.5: 31.8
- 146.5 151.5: 33.5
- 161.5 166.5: 32.2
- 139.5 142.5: 31.2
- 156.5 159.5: 32.9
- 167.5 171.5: 33.7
